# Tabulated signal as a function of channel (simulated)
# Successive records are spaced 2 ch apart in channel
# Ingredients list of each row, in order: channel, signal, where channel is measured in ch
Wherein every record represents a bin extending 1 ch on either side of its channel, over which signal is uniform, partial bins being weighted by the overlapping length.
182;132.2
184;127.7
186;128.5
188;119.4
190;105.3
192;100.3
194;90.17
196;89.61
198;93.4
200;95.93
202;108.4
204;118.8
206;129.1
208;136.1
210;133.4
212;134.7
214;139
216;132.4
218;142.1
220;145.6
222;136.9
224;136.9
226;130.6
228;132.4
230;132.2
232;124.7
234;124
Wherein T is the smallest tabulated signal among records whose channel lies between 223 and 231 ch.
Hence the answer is 130.6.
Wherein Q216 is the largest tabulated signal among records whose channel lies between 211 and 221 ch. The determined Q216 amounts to 145.6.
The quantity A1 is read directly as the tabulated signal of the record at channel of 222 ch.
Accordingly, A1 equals 136.9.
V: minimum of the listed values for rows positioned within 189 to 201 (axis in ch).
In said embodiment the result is 89.61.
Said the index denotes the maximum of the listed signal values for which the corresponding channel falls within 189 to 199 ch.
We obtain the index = 105.3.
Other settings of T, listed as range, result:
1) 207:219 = 132.4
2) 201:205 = 108.4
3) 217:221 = 142.1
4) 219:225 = 136.9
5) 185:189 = 119.4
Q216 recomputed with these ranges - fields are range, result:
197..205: 118.8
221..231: 136.9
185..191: 128.5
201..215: 139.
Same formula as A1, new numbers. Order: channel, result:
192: 100.3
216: 132.4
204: 118.8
